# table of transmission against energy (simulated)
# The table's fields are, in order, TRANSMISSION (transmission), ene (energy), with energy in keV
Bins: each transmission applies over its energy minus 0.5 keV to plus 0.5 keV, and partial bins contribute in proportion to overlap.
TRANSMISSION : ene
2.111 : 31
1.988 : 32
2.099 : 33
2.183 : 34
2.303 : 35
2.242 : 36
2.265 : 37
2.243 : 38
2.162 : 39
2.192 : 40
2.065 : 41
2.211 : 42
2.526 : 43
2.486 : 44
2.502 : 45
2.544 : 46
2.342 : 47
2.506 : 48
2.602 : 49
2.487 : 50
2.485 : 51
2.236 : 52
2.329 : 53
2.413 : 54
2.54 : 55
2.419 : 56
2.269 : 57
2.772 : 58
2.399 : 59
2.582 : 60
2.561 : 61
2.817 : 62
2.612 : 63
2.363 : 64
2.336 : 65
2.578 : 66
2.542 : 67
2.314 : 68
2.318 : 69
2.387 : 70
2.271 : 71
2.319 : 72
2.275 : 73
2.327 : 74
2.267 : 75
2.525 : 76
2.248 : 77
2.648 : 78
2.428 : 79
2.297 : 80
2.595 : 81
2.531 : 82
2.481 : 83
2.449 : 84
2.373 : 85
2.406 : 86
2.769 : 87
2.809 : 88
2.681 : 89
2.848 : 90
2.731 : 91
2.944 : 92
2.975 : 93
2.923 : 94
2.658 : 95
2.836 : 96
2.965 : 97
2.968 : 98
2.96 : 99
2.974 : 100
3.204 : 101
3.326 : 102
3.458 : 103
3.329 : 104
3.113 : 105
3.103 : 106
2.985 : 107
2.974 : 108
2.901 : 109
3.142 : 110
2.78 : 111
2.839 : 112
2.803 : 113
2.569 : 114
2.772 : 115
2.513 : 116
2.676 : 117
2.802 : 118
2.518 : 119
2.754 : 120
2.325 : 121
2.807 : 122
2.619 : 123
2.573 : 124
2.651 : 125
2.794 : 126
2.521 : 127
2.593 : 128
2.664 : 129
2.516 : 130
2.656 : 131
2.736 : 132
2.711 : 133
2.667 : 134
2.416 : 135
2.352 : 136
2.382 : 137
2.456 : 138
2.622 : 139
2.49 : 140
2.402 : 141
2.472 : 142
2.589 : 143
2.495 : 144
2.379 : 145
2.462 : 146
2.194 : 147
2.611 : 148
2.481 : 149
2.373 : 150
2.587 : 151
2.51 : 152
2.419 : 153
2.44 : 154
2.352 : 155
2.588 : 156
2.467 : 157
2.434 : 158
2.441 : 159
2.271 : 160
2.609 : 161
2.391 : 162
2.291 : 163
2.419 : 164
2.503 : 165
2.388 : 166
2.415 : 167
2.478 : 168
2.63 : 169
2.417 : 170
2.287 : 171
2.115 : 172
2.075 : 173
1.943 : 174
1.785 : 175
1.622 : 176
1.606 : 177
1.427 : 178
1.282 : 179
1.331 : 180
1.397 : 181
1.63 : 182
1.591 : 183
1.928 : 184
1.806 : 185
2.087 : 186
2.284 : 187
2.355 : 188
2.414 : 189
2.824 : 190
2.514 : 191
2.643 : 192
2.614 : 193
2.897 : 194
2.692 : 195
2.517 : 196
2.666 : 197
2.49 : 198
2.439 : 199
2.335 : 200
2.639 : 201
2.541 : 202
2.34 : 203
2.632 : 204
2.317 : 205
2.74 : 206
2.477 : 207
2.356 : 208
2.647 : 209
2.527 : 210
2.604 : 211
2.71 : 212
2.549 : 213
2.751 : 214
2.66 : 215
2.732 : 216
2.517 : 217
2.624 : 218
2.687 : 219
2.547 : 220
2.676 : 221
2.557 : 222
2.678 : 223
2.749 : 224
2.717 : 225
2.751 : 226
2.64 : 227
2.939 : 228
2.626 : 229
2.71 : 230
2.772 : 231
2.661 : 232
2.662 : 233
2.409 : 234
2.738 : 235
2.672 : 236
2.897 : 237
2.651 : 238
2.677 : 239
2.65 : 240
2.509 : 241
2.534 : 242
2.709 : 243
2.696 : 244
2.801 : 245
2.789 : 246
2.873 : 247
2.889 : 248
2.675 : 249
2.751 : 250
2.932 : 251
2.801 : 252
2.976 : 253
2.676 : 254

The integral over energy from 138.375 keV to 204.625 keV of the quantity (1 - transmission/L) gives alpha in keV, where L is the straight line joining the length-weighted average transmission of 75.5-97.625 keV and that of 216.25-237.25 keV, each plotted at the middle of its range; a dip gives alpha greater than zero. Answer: 8.81 keV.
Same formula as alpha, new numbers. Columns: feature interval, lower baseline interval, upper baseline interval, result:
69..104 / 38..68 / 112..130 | -1.8 keV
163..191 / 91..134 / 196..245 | 6.8 keV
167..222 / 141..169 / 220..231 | 5.7 keV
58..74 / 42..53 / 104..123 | 0.6 keV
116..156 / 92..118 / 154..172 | 1.9 keV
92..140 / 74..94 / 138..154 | -4.9 keV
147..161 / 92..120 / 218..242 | 1.8 keV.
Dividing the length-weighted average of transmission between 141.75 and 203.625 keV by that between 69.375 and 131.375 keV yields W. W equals 0.85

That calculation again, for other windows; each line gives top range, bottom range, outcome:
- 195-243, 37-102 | 1.03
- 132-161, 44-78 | 1.01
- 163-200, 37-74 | 0.91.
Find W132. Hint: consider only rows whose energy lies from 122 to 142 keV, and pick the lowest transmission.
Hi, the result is 2.352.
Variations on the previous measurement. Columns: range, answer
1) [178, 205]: 1.282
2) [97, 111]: 2.78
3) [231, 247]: 2.409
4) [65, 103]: 2.248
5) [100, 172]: 2.115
